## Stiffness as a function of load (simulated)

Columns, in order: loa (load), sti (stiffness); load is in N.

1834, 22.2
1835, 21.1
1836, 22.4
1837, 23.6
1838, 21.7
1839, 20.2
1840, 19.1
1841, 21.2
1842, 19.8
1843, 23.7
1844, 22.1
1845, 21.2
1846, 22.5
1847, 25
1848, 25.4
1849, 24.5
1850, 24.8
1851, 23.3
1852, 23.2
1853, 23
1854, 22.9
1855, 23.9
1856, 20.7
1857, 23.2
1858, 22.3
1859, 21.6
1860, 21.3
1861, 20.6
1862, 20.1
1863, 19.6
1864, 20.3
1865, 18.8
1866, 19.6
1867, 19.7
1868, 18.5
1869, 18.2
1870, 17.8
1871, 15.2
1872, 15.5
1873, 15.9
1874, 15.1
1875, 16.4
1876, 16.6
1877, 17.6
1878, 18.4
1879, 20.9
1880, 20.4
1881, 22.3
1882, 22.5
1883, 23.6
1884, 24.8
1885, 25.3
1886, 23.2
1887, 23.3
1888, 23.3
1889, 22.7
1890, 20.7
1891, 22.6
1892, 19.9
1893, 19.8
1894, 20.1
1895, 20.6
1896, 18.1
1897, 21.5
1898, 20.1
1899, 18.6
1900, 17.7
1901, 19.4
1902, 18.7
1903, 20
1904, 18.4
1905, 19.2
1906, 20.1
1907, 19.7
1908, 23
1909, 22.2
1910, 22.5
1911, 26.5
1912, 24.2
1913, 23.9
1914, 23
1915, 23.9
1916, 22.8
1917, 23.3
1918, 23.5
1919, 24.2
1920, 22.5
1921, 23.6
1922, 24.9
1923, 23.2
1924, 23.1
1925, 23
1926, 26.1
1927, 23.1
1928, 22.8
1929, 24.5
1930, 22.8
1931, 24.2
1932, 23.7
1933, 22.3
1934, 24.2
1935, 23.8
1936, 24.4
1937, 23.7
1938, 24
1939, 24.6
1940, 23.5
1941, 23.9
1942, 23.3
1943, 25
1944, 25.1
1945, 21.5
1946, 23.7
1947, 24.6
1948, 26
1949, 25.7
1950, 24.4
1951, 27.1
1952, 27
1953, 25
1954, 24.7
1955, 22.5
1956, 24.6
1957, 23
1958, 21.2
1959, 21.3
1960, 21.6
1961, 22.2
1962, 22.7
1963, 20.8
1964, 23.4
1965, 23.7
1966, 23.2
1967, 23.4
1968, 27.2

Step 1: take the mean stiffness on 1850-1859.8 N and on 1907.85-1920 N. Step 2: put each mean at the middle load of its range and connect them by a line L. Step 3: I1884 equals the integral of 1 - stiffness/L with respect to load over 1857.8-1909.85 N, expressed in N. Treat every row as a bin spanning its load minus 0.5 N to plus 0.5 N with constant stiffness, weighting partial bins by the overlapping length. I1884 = 7.0 N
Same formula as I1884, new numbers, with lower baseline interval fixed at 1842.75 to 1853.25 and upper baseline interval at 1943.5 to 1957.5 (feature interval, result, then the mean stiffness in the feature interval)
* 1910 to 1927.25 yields 0.4 N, 23.8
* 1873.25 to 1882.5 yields 1.9 N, 18.8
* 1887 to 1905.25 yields 2.9 N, 20.2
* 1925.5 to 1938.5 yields 0.3 N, 23.8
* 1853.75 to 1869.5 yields 2.0 N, 20.7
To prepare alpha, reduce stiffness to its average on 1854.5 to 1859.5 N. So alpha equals 22.3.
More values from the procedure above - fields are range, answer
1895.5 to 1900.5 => 19.2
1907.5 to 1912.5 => 23.7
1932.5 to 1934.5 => 23.2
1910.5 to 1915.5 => 24.3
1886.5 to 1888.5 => 23.3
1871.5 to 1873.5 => 15.7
